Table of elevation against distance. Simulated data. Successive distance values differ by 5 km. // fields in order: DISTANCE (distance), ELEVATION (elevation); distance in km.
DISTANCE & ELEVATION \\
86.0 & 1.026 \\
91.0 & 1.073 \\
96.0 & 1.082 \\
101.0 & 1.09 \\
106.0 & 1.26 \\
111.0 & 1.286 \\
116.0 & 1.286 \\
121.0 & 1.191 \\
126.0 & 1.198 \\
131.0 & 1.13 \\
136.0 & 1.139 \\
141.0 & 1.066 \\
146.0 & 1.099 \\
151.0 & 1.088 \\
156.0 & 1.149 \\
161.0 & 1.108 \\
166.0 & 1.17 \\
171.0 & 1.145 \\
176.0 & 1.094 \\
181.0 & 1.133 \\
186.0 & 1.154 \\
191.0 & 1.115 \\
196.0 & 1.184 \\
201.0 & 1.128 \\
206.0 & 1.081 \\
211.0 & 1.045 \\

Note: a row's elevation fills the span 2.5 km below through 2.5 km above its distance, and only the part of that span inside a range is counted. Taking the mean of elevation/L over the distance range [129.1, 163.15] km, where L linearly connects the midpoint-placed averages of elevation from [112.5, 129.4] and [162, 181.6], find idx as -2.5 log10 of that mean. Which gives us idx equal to 0.06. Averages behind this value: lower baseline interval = 1.22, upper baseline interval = 1.13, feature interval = 1.11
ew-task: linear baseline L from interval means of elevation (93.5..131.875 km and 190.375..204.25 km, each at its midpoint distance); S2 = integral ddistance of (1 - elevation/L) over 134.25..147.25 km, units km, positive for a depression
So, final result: 0.8 km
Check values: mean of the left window 1.19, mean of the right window 1.14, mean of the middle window 1.1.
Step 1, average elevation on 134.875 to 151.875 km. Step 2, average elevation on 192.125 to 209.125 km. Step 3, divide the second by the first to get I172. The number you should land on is 1.03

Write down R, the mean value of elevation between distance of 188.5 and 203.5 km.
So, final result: 1.14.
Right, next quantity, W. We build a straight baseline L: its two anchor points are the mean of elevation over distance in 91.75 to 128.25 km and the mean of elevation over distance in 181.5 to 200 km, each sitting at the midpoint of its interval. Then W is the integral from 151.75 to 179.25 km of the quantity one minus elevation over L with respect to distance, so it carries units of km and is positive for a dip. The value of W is 0.7 km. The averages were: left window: 1.19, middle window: 1.13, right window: 1.15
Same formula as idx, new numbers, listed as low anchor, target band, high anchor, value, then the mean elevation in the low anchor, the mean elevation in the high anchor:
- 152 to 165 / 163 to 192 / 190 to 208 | -0.007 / 1.13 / 1.13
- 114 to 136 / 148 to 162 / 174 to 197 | 0.046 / 1.19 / 1.13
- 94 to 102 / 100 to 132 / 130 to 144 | -0.111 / 1.09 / 1.11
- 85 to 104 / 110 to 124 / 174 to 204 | -0.148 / 1.08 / 1.13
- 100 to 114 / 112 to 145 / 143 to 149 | -0.014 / 1.23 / 1.1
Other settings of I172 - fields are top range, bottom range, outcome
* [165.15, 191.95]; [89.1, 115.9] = 0.97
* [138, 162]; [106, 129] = 0.89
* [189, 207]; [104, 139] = 0.93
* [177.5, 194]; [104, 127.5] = 0.91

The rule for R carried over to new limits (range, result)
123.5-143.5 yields 1.13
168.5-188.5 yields 1.13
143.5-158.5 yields 1.11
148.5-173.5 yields 1.13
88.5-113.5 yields 1.16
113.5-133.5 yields 1.2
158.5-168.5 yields 1.14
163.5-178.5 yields 1.14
